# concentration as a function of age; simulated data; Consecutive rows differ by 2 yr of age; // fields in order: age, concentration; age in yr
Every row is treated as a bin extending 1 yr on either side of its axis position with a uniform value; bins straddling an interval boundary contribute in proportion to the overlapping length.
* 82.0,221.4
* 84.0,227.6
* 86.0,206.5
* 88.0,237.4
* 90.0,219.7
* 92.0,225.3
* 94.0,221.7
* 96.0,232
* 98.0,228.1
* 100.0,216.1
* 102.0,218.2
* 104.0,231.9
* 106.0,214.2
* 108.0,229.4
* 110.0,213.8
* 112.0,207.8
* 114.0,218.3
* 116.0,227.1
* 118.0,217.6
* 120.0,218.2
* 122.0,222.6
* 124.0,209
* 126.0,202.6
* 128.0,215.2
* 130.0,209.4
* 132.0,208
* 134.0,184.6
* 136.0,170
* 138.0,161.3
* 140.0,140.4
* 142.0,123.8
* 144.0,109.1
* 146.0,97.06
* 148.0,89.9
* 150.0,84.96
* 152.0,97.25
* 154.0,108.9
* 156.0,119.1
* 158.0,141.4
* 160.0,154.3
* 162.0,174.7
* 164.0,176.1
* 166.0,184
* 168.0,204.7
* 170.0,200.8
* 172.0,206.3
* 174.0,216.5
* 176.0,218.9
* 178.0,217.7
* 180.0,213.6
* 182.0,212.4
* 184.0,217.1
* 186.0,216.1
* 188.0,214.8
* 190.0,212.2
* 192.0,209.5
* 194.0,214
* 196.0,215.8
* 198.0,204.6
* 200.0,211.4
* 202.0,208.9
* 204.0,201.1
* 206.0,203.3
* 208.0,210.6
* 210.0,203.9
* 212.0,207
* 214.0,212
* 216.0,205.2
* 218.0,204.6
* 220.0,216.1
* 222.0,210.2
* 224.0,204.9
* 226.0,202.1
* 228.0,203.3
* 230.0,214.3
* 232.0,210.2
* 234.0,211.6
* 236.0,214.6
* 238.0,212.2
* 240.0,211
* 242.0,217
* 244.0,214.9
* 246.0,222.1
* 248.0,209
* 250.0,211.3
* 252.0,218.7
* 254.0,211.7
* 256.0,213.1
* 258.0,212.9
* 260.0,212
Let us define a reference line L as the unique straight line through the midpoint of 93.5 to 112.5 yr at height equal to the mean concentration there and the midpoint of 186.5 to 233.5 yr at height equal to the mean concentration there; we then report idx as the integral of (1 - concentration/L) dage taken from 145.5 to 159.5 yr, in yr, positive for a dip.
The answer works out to 7.02 yr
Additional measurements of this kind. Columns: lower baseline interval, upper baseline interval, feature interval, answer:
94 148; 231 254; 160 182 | 0.4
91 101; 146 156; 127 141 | -4.7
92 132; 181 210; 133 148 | 5.4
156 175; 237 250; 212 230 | -0.3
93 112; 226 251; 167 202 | 0.7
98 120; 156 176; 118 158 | 8.9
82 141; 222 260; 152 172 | 4.7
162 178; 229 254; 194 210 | -0.1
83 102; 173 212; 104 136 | 1.1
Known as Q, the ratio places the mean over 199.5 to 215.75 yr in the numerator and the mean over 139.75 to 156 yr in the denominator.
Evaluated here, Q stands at 1.96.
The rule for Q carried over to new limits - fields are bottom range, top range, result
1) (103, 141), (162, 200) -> 1.01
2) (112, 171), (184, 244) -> 1.25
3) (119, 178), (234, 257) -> 1.27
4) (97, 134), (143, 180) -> 0.73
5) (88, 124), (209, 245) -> 0.95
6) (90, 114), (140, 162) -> 0.53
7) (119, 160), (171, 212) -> 1.36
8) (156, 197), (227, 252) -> 1.07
